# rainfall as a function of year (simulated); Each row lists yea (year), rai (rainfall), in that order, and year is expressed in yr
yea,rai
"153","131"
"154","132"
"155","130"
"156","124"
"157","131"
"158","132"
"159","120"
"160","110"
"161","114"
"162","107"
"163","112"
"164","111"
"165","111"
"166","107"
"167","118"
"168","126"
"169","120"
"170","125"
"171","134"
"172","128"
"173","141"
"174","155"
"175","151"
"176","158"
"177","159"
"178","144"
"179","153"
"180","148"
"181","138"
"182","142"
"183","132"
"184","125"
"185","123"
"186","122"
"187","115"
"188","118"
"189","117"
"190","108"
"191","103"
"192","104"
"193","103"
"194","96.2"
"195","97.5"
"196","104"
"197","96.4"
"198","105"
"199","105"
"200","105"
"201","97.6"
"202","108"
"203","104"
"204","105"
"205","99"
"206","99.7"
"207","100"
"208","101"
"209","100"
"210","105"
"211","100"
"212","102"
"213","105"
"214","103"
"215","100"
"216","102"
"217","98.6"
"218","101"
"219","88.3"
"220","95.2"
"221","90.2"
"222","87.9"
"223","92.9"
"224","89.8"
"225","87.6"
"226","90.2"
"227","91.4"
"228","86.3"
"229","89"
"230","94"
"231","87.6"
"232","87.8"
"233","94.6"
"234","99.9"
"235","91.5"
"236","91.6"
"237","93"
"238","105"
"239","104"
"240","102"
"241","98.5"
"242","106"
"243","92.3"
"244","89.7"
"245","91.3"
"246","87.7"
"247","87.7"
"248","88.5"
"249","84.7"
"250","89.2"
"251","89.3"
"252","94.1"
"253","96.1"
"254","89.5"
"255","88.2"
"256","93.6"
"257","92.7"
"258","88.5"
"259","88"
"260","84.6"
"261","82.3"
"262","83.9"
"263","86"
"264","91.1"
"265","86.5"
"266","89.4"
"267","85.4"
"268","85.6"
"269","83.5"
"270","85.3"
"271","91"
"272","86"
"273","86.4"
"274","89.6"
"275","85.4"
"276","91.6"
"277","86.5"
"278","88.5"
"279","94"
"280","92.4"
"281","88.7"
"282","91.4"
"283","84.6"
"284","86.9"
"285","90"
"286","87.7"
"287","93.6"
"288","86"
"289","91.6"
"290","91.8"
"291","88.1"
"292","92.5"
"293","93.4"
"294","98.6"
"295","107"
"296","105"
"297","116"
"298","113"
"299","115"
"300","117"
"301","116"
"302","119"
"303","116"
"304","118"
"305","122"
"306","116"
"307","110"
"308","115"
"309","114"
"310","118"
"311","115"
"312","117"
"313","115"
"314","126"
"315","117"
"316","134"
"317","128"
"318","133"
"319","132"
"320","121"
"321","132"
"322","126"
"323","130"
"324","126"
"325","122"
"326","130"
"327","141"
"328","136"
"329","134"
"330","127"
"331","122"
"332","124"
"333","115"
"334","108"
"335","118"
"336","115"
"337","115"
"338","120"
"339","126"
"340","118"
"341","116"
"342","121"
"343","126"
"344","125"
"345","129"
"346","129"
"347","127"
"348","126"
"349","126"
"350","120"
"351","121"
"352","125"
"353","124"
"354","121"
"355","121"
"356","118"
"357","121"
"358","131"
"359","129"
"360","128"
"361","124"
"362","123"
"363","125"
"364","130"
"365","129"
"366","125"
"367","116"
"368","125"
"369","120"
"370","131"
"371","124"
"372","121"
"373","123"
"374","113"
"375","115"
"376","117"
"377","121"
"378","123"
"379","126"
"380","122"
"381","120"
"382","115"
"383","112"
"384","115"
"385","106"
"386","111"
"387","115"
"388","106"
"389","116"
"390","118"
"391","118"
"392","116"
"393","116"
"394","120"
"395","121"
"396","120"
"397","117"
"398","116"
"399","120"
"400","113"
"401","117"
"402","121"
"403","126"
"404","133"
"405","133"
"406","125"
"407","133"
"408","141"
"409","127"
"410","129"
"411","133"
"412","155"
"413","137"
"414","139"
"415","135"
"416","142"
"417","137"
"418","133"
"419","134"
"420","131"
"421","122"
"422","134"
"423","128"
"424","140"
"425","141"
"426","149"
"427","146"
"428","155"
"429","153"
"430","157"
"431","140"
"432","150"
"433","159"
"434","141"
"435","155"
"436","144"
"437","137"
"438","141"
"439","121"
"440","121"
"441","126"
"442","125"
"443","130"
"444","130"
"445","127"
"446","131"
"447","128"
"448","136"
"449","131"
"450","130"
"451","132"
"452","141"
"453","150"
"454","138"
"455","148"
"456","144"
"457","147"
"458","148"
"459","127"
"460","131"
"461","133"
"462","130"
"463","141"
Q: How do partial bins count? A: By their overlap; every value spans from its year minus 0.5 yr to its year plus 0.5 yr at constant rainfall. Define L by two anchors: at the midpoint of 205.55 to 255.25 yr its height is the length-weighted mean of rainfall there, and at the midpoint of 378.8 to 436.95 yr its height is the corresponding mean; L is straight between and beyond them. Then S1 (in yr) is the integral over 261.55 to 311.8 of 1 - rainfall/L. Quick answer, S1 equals 3.91 yr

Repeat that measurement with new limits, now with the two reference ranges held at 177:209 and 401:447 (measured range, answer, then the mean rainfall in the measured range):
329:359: 1.5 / 122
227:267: 9.3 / 91.4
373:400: 3.2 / 117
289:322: 2.7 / 115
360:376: 1.0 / 123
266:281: 4.2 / 88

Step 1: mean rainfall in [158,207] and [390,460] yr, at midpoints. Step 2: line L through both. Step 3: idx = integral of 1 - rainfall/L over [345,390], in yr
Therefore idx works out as 3.10 yr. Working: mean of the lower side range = 119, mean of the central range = 121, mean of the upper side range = 134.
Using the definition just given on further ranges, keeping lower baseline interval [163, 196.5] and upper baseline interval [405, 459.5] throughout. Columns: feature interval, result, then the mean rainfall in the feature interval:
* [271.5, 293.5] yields 6.90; 89.4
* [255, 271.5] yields 5.35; 87.4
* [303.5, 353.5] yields 3.58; 123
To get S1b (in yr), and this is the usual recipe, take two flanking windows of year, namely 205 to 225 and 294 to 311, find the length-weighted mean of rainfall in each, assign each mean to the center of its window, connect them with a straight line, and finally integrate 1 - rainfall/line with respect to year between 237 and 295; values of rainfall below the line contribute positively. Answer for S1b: 9.1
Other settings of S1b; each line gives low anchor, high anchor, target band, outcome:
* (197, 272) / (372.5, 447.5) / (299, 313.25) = -1.1 yr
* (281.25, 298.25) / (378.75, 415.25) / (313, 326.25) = -3.2 yr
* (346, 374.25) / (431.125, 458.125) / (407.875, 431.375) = -1.0 yr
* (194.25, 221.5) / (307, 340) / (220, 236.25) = 2.1 yr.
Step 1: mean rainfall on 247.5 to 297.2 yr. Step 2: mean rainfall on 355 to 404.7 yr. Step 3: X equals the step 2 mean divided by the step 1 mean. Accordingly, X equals 1.34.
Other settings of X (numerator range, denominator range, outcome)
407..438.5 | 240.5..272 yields 1.58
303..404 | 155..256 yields 1.13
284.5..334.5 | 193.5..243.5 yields 1.18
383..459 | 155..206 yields 1.10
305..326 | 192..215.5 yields 1.20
